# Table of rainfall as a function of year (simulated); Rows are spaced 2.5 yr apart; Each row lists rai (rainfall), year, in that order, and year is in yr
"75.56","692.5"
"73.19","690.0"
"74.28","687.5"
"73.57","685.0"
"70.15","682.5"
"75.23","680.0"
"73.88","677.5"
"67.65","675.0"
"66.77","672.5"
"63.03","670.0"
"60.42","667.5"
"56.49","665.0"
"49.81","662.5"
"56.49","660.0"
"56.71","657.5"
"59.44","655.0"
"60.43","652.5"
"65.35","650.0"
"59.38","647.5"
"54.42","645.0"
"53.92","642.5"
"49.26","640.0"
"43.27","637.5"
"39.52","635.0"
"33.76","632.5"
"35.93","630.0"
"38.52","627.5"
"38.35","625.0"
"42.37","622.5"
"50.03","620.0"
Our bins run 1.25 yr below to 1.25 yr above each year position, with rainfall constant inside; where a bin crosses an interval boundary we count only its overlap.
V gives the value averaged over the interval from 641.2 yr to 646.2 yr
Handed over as 54.1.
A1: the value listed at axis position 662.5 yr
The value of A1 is 49.81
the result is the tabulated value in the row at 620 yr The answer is 50.03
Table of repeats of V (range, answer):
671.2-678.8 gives 69.4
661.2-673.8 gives 59.3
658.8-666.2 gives 54.2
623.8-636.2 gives 37.2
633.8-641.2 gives 44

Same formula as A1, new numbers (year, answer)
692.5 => 75.56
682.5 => 70.15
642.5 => 53.92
